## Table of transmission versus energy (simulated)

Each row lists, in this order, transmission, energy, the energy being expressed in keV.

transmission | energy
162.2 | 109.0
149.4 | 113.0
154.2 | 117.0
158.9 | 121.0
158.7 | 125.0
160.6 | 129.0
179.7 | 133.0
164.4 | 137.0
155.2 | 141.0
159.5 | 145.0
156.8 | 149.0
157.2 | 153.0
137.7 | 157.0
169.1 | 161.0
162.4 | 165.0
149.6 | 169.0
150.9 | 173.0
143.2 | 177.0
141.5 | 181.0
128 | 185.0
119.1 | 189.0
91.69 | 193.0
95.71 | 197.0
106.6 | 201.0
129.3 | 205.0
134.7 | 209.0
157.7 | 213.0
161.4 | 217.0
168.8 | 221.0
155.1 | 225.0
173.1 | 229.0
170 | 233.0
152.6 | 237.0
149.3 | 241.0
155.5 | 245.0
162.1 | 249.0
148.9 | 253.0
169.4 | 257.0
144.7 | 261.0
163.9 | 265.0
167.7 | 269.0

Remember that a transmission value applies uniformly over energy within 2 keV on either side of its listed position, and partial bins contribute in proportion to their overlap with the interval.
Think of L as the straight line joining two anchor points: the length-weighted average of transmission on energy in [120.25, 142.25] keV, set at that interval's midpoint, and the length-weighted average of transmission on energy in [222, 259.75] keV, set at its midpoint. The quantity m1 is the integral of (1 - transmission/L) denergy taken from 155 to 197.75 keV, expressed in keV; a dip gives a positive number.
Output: 6.7 keV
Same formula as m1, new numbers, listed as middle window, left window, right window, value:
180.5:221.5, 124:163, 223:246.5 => 8.0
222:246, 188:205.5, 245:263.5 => -3.7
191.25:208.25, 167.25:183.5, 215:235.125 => 5.2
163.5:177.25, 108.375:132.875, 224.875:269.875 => 0.6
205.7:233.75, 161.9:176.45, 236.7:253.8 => -0.7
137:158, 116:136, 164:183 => 0.2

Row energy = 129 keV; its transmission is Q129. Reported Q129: 160.6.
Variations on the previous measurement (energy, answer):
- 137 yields 164.4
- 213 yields 157.7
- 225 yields 155.1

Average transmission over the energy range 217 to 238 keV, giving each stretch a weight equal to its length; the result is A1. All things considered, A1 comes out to 164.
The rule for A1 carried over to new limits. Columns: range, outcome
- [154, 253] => 145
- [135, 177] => 156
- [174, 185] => 141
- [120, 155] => 161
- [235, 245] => 152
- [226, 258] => 160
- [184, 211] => 115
